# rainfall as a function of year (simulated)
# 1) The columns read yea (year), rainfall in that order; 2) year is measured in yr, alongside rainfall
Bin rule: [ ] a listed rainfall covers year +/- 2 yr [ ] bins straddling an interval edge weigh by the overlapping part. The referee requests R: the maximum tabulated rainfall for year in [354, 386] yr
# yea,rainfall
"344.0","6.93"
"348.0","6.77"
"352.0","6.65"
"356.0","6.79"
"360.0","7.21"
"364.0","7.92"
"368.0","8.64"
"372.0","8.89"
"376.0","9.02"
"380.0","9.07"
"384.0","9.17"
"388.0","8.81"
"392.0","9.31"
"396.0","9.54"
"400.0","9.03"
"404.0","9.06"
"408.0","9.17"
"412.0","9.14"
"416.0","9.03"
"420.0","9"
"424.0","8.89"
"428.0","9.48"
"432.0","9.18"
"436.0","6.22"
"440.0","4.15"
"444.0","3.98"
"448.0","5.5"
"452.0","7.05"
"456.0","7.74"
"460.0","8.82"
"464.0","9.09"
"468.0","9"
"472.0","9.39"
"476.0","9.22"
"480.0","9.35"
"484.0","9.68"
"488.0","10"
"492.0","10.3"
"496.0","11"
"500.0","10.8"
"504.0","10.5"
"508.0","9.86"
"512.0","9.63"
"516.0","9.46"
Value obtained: 9.17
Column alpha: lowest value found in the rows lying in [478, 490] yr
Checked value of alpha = 9.35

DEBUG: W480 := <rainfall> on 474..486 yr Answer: 9.42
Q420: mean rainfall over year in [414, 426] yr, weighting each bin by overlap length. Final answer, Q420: 8.97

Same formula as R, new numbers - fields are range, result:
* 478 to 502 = 11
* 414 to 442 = 9.48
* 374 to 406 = 9.54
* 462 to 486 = 9.68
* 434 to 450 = 6.22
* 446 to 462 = 8.82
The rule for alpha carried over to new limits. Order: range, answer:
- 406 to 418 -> 9.03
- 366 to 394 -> 8.64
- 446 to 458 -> 5.5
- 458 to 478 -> 8.82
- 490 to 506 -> 10.3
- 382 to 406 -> 8.81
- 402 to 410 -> 9.06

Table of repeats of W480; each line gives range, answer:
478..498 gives 10.1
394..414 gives 9.19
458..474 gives 9.07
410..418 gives 9.09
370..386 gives 9.04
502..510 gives 10.2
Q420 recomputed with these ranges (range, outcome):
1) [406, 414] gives 9.16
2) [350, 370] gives 7.44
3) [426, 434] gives 9.33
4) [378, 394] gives 9.09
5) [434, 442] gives 5.19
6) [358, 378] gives 8.34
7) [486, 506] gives 10.5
